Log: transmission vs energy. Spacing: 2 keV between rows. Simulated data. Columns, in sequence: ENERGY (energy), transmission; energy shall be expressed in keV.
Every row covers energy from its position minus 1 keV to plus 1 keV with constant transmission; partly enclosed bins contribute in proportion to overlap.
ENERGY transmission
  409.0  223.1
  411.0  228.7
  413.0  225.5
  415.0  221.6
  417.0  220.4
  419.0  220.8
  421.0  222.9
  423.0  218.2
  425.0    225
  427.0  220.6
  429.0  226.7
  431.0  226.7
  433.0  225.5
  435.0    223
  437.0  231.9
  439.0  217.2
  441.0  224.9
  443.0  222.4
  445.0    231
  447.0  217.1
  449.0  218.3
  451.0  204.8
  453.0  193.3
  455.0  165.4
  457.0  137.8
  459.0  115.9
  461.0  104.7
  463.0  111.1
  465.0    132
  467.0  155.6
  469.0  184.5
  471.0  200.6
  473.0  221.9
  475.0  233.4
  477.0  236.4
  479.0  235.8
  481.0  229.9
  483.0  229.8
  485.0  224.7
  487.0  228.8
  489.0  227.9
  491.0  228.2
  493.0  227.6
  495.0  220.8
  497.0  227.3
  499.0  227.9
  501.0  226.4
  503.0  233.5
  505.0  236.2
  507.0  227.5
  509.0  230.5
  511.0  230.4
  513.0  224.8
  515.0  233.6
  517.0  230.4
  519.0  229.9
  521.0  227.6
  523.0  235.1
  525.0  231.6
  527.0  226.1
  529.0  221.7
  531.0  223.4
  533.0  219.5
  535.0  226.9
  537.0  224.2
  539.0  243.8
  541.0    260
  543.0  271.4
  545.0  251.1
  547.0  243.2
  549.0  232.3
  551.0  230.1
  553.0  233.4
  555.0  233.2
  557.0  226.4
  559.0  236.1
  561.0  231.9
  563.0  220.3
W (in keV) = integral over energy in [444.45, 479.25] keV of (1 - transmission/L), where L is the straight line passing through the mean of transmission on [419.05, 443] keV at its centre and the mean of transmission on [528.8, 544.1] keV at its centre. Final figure 7.0 keV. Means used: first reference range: 224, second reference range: 237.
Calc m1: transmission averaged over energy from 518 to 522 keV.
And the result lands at 229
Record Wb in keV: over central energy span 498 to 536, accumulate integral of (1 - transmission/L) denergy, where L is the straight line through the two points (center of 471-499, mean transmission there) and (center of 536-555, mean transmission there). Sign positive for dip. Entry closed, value 1.1 keV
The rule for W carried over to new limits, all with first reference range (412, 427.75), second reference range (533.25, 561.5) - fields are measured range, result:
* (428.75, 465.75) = 5.7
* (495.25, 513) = 0.3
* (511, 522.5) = 0.2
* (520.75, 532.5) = 0.4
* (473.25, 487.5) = -0.1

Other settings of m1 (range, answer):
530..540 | 228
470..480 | 226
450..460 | 163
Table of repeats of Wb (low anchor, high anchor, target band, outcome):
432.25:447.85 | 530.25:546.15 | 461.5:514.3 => 4.1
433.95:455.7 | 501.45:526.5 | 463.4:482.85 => 1.7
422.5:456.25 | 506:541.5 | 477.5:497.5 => -0.4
